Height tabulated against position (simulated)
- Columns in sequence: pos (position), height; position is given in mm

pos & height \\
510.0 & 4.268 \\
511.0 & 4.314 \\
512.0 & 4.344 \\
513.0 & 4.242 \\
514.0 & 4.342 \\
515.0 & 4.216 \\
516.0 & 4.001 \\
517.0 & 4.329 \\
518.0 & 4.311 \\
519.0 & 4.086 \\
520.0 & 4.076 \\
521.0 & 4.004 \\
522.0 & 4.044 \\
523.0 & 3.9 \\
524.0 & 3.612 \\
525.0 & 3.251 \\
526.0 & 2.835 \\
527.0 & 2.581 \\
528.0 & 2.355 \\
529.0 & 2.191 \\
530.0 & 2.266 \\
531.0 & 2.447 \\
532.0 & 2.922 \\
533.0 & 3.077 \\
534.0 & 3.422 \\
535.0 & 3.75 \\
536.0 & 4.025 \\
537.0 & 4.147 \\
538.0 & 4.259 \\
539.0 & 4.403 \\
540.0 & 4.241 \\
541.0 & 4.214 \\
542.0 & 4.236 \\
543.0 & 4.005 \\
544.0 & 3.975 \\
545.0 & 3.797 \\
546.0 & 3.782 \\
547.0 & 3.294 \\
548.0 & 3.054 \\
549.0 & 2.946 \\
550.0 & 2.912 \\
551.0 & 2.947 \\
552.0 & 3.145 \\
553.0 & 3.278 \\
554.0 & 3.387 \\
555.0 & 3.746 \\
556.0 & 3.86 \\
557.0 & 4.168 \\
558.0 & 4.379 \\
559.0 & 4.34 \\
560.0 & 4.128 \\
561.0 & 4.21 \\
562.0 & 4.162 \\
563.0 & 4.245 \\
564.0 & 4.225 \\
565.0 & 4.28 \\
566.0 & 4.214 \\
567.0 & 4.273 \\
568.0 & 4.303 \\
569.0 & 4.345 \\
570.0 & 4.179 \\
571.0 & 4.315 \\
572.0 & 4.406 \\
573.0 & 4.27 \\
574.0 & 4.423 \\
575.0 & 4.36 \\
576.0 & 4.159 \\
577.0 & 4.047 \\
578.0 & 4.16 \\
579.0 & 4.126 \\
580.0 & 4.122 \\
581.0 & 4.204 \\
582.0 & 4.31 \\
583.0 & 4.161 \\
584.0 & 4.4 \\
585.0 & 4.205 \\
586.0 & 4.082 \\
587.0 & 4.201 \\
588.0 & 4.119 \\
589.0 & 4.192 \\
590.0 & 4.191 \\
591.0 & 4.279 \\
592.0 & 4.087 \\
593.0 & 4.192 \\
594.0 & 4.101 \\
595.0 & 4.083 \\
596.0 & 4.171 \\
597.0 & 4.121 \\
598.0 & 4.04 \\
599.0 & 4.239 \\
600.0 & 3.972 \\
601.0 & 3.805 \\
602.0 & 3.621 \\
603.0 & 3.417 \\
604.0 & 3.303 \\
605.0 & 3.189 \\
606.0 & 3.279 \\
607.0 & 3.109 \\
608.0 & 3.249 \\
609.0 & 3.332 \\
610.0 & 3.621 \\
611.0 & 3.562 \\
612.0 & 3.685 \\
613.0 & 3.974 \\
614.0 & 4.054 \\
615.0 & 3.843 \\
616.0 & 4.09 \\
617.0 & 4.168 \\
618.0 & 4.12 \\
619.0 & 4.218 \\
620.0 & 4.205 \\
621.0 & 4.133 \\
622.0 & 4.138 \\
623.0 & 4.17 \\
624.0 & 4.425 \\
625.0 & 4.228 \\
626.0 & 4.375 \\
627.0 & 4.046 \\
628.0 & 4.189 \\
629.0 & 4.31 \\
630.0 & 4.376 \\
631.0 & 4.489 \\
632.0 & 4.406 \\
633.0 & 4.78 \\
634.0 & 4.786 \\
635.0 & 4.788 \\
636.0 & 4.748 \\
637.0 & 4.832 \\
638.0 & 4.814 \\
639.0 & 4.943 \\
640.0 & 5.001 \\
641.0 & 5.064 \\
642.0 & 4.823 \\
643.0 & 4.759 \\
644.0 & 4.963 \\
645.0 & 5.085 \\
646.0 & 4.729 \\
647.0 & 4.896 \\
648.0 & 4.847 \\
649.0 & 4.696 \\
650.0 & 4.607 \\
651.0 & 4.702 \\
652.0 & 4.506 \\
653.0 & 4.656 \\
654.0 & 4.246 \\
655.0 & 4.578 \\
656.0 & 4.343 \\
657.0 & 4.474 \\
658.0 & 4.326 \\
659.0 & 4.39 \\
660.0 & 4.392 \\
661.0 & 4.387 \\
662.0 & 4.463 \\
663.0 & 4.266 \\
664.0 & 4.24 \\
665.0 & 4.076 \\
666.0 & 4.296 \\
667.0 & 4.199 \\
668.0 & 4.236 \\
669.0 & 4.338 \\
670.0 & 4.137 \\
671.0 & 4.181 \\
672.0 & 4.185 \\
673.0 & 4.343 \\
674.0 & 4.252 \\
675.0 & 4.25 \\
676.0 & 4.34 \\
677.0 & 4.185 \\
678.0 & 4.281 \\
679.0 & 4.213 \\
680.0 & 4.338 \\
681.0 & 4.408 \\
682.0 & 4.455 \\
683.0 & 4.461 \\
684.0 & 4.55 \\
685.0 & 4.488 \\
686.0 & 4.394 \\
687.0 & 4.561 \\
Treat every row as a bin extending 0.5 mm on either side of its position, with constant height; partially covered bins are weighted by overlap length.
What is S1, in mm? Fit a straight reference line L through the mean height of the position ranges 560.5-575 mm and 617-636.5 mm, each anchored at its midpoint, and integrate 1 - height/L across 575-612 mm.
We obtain 3.3 mm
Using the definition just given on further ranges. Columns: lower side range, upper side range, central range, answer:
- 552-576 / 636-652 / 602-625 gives 3.93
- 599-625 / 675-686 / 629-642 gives -2.40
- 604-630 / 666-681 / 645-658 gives -1.57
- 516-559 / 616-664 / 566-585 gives -1.57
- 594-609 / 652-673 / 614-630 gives -1.14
